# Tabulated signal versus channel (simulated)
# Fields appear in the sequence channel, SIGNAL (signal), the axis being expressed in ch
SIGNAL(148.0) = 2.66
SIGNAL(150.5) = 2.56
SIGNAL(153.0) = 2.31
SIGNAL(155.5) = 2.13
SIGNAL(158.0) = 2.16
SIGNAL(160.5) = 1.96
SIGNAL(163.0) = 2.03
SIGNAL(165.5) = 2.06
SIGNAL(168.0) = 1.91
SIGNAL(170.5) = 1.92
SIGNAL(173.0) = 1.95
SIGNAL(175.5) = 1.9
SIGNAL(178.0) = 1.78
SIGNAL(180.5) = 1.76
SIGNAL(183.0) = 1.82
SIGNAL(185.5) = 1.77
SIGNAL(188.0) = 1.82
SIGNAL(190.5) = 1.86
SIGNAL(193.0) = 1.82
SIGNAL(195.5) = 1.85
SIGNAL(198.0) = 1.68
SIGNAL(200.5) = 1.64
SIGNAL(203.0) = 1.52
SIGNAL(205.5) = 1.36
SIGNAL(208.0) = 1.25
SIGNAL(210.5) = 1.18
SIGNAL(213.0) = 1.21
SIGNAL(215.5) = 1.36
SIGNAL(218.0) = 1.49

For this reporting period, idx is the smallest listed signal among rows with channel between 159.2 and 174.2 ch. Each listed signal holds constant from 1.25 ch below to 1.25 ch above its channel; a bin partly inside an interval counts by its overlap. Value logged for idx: 1.91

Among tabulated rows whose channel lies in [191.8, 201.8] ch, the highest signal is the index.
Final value 1.85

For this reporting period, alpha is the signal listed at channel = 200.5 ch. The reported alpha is 1.64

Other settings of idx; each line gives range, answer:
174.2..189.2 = 1.76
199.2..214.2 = 1.18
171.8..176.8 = 1.9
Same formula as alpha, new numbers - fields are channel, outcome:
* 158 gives 2.16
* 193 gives 1.82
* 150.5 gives 2.56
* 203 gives 1.52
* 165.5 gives 2.06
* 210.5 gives 1.18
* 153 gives 2.31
